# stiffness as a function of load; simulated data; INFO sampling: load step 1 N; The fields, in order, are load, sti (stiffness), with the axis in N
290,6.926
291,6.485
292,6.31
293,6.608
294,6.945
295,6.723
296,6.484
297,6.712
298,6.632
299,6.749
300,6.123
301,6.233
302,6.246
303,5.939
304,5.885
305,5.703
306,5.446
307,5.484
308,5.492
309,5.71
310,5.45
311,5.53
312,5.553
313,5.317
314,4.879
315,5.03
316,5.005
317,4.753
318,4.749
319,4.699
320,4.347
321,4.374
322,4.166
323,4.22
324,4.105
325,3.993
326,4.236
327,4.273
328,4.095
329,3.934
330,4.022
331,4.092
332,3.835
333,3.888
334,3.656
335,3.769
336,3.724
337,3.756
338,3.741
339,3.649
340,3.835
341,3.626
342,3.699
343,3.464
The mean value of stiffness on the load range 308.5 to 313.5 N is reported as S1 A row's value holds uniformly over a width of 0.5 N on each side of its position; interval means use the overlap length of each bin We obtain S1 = 5.51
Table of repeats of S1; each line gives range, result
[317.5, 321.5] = 4.54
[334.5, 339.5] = 3.73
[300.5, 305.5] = 6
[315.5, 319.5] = 4.8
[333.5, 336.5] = 3.72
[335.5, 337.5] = 3.74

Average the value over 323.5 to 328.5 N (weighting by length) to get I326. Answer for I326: 4.14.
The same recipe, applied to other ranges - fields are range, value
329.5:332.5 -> 3.98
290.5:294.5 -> 6.59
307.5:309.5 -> 5.6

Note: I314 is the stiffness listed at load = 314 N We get 4.879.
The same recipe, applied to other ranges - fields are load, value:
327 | 4.273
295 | 6.723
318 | 4.749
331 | 4.092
